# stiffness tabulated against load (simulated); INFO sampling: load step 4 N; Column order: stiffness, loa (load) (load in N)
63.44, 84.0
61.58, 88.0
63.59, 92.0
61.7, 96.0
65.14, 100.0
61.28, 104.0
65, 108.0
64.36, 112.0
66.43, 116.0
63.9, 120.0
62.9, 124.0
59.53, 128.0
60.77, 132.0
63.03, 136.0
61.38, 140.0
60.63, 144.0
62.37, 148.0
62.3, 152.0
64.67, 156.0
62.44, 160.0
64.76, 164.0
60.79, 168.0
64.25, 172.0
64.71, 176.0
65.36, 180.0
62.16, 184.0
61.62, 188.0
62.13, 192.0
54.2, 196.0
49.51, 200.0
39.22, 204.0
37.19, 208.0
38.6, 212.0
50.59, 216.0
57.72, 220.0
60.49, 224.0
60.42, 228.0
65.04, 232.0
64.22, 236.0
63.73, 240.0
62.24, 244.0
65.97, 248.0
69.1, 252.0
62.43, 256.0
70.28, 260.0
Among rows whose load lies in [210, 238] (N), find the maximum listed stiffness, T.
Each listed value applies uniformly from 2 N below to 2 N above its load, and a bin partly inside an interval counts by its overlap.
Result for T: 65.04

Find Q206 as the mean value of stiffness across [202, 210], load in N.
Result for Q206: 38.2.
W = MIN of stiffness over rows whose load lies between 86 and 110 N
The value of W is 61.28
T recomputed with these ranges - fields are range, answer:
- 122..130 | 62.9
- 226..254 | 69.1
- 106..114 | 65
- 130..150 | 63.03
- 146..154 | 62.37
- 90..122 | 66.43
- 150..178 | 64.76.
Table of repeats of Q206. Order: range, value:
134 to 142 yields 62.2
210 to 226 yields 51.9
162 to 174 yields 63.3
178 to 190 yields 63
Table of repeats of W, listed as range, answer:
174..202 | 49.51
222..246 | 60.42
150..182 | 60.79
